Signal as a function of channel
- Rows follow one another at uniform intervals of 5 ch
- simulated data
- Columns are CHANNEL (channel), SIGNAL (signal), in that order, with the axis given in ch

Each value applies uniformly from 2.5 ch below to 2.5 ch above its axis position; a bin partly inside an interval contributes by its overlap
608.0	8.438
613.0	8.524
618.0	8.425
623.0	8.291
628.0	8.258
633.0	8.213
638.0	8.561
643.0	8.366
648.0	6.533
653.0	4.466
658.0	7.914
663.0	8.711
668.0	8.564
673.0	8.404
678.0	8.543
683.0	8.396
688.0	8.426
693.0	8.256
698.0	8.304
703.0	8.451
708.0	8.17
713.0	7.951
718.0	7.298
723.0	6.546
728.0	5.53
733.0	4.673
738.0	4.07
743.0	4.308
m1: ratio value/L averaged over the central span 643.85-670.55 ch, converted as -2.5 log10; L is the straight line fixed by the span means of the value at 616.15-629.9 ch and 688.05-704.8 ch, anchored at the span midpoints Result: 0.14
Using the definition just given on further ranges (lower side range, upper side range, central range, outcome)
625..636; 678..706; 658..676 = -0.02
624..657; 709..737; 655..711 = -0.21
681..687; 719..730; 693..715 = -0.13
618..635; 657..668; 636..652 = 0.12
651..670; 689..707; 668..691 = -0.07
